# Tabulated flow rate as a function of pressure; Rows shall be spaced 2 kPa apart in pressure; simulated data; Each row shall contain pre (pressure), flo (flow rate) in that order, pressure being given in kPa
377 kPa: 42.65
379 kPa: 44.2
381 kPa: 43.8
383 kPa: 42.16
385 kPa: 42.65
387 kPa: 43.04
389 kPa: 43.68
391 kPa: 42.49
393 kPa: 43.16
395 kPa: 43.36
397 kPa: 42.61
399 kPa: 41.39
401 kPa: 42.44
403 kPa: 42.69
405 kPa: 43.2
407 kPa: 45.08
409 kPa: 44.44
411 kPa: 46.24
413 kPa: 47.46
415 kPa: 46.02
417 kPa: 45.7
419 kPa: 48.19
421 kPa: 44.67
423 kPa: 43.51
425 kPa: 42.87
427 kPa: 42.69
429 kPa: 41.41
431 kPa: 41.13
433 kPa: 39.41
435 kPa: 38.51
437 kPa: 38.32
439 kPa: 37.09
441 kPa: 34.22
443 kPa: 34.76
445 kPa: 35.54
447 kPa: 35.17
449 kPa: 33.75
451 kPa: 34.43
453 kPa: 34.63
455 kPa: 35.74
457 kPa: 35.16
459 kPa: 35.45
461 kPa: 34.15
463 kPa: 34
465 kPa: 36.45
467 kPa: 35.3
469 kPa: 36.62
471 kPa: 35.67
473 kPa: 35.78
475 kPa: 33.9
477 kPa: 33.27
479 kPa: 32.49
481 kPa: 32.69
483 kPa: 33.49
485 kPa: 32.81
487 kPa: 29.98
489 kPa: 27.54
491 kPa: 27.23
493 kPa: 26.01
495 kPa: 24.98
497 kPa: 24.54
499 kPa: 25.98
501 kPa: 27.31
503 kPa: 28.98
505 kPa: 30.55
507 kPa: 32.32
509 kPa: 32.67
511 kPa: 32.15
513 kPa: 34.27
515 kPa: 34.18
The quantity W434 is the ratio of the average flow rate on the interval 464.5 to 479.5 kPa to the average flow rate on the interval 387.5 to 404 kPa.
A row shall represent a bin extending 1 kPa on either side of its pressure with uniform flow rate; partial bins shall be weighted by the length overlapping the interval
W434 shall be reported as 0.82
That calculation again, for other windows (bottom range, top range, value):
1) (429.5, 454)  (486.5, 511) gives 0.78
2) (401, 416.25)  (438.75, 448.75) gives 0.78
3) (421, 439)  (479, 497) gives 0.71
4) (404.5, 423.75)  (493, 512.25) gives 0.63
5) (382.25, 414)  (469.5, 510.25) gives 0.70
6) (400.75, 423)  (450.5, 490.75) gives 0.75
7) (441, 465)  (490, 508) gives 0.79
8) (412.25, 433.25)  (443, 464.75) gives 0.79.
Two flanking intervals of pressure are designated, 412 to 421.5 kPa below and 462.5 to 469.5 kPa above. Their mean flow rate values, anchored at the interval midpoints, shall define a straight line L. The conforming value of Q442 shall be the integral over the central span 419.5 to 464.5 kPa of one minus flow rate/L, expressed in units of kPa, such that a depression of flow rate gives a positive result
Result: 3.61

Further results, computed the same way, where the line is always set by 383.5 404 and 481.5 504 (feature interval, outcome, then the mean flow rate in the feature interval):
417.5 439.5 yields -2.4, 41.8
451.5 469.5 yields -1.3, 35.2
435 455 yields -0.2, 35.5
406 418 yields -1.7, 45.8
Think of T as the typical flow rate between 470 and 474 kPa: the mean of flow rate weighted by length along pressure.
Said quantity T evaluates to 35.7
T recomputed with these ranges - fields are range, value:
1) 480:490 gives 31.3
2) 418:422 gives 46.4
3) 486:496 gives 27.1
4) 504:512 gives 31.9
